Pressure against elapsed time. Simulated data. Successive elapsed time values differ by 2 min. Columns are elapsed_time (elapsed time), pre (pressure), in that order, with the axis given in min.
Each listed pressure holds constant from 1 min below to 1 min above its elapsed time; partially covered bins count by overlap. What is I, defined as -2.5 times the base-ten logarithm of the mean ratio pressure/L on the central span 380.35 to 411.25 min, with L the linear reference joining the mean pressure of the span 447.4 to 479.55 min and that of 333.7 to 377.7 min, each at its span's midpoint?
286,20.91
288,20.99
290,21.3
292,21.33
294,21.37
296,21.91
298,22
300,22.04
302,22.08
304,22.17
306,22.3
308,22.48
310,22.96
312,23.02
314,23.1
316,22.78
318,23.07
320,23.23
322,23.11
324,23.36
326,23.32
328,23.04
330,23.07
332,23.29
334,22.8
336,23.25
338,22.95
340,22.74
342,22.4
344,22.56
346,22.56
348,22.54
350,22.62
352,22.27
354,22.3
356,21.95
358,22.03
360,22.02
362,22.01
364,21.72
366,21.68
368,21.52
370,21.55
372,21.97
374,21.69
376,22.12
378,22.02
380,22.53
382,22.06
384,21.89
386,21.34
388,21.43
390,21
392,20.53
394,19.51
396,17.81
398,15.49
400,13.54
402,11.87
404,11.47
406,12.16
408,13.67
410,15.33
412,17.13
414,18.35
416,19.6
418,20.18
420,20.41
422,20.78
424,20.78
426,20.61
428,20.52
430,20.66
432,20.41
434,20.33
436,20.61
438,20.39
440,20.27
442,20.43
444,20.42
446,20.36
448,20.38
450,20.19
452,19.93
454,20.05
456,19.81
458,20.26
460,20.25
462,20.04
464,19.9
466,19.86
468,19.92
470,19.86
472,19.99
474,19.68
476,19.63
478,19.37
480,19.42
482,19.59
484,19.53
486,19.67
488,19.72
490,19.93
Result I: 0.23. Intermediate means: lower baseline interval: 22.2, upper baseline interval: 19.9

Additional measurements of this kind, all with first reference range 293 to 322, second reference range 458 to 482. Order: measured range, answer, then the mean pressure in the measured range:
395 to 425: 0.25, 16.6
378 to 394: -0.01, 21.4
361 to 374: -0.01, 21.7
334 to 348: -0.04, 22.7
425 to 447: 0.00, 20.5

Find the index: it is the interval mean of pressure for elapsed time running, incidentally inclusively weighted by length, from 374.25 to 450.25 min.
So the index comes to 19.2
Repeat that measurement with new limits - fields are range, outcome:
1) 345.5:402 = 21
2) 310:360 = 22.8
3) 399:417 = 14.8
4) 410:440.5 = 19.9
